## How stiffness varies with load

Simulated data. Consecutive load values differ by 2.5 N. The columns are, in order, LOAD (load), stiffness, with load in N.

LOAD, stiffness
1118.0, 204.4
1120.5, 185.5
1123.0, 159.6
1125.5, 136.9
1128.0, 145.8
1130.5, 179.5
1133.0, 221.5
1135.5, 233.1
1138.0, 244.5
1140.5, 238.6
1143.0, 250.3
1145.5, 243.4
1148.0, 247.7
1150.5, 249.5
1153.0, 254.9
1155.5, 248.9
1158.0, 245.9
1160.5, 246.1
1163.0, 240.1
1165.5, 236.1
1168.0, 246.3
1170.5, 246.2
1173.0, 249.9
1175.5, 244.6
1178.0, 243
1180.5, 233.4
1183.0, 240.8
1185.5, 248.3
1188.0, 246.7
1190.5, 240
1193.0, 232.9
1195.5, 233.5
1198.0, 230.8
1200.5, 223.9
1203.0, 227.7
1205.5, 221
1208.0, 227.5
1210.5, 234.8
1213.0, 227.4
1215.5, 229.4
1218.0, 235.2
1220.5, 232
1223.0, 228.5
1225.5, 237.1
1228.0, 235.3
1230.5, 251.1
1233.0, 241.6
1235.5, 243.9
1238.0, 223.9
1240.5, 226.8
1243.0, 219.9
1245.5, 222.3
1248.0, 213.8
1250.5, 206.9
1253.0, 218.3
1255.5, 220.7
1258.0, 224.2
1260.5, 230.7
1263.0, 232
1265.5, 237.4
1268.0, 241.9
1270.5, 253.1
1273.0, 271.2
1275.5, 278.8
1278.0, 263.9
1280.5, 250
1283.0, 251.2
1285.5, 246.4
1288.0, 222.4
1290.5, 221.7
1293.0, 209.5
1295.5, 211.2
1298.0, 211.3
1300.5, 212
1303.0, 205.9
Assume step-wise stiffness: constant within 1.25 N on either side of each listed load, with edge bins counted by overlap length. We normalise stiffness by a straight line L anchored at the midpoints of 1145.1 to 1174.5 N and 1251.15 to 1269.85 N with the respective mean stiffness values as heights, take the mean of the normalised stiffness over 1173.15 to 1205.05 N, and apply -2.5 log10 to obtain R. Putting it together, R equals 0.02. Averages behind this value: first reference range 246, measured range 237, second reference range 229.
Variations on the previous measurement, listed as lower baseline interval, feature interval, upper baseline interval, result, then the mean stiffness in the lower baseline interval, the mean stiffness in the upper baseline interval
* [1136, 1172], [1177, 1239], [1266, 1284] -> 0.072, 245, 258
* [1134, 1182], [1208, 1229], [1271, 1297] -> 0.052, 244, 243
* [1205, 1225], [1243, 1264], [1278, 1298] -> 0.047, 230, 231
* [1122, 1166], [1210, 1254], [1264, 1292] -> 0.049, 224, 248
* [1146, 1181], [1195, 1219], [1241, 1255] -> 0.009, 245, 217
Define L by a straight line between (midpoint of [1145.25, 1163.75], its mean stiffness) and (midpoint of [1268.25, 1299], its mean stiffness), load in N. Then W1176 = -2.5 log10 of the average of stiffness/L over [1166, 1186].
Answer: 0.01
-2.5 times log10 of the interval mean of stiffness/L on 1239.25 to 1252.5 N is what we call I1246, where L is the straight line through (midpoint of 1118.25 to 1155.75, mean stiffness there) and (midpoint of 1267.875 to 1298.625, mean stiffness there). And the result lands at 0.08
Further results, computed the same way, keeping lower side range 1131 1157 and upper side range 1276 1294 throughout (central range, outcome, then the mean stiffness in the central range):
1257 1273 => 0.00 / 239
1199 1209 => 0.07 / 225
